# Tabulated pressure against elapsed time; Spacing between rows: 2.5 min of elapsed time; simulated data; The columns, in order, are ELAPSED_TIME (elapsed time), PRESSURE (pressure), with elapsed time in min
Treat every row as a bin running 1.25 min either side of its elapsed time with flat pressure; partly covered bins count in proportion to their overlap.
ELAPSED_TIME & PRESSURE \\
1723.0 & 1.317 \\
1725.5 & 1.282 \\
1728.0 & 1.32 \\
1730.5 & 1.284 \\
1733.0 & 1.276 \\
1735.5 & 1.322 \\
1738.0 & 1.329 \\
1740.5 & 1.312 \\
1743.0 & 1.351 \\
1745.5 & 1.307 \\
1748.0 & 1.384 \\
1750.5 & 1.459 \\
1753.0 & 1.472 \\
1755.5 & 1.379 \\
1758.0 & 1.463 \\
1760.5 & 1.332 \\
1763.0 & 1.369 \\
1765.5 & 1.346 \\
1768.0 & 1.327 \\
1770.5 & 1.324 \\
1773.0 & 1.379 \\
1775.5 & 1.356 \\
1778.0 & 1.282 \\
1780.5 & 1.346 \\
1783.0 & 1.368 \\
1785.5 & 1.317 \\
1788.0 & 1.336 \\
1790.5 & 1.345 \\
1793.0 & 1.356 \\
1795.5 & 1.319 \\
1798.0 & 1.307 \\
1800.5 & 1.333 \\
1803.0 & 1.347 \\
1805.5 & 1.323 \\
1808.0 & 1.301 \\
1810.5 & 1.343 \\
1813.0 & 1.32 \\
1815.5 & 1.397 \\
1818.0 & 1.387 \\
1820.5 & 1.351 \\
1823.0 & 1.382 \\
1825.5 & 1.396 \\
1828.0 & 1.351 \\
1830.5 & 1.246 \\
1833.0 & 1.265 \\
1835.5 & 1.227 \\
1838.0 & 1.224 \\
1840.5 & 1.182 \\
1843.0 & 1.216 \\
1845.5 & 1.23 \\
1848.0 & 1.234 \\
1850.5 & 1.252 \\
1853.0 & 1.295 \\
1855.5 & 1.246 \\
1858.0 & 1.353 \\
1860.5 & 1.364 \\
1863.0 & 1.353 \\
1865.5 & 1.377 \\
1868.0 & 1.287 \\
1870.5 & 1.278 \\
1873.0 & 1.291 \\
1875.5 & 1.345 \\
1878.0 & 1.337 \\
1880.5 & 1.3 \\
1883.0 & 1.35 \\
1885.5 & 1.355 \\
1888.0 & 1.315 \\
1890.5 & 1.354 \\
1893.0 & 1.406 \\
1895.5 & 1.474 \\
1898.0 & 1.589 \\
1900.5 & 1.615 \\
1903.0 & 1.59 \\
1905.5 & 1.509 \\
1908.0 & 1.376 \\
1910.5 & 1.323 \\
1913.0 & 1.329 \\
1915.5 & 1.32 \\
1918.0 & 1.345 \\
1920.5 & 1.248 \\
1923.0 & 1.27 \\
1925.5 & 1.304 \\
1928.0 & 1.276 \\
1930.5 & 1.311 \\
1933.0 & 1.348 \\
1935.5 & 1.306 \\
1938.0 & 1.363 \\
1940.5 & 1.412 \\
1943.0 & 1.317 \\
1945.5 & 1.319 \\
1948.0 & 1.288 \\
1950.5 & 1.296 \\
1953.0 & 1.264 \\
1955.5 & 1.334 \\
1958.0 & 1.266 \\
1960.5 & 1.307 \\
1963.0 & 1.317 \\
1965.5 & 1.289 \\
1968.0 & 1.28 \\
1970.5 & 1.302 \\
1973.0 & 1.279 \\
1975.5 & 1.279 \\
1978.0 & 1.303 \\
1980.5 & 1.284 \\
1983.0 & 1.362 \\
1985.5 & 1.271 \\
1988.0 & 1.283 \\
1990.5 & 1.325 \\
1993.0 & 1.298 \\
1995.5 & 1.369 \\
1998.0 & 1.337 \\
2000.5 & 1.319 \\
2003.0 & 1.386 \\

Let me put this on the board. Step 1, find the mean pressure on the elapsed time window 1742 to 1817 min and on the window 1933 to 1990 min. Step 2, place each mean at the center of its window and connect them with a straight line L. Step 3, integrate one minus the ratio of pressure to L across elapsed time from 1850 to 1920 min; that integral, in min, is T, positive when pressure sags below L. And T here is -2.3 min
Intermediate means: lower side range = 1.35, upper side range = 1.31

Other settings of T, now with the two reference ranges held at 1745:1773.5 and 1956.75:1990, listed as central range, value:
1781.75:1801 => 0.45 min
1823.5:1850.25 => 1.76 min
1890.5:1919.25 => -2.55 min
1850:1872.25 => 0.44 min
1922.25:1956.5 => -0.19 min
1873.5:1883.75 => 0.03 min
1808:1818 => 0.06 min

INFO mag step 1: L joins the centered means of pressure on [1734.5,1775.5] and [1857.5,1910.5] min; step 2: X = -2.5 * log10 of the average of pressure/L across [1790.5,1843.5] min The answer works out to 0.05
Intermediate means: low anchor 1.37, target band 1.32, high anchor 1.39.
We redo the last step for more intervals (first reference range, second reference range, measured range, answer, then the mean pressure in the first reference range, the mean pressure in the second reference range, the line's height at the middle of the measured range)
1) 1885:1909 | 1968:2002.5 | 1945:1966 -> 0.05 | 1.46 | 1.31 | 1.36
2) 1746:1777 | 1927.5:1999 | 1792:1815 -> 0.03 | 1.38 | 1.31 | 1.37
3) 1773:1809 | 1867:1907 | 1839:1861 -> 0.09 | 1.33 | 1.4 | 1.37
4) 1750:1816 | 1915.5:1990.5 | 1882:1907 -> -0.11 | 1.35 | 1.3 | 1.32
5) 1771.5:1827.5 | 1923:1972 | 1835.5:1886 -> 0.03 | 1.35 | 1.31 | 1.33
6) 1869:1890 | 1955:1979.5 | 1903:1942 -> -0.03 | 1.32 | 1.29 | 1.31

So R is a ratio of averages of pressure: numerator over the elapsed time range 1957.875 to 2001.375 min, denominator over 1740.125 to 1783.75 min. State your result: 0.96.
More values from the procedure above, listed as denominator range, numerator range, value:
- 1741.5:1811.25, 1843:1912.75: 1.01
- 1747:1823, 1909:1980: 0.96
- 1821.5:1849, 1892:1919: 1.14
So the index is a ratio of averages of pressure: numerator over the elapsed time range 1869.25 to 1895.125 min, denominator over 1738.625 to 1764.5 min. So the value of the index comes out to 0.97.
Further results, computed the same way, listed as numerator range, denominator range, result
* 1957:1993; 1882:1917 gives 0.91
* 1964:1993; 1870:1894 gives 0.97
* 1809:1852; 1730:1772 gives 0.95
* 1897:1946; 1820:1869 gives 1.06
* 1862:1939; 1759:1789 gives 1.02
